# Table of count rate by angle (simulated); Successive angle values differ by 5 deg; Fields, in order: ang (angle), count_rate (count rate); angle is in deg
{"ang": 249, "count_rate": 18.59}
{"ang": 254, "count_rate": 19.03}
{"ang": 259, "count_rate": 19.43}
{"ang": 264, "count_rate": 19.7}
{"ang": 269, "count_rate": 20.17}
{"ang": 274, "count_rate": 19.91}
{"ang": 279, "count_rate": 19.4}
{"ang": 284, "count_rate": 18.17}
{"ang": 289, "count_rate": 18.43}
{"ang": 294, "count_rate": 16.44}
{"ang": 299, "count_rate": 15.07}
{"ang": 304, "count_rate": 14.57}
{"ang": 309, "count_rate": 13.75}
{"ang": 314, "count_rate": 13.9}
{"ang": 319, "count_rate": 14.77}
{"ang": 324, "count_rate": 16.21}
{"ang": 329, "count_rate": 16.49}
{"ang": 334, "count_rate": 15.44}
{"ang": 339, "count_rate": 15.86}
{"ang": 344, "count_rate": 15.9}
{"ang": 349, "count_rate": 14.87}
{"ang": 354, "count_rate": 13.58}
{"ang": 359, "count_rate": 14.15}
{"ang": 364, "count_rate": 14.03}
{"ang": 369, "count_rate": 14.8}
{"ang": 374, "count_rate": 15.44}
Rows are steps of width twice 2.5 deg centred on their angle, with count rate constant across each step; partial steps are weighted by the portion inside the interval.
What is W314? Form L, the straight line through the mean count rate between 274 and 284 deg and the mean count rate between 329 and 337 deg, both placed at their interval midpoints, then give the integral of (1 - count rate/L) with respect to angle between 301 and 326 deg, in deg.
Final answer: 3.51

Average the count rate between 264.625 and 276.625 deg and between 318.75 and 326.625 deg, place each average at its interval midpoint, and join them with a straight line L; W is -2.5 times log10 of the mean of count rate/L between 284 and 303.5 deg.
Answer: 0.093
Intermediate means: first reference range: 20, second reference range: 15.7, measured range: 16.6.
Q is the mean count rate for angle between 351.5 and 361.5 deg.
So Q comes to 13.9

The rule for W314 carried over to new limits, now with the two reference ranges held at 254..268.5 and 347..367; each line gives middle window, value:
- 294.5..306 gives 1.5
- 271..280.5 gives -0.5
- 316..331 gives 0.3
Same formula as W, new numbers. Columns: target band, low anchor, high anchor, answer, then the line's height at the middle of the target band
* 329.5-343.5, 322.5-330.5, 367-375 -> 0.018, 16.1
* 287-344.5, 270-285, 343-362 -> 0.087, 16.9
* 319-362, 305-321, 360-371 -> -0.074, 14.3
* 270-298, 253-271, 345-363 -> 0.000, 18.3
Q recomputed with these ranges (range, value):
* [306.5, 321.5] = 14.1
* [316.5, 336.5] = 15.7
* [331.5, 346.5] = 15.7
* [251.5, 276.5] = 19.6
